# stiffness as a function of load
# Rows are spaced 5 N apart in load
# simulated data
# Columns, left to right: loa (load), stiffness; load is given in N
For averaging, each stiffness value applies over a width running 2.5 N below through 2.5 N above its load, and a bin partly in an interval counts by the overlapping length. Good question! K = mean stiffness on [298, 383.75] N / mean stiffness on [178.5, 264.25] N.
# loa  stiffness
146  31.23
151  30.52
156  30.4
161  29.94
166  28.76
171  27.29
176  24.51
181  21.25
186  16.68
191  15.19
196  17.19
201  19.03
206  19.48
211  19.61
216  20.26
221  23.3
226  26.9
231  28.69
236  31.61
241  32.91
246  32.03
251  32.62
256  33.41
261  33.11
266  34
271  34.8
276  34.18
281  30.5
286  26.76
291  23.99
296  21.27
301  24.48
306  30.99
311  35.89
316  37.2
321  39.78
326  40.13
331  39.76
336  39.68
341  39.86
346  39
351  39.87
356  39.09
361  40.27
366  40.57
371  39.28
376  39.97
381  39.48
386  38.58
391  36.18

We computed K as 1.5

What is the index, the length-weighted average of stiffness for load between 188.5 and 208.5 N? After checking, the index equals 17.7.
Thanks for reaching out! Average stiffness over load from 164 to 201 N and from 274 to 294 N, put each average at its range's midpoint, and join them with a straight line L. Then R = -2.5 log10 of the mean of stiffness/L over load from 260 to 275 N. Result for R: -0.24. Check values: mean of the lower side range 21.3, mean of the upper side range 28.5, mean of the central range 34.1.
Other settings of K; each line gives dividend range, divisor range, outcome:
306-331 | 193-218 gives 1.98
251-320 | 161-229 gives 1.42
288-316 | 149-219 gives 1.24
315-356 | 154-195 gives 1.65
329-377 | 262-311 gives 1.35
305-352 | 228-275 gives 1.18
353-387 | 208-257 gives 1.42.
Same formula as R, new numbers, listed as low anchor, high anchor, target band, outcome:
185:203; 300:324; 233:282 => -0.248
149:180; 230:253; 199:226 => 0.405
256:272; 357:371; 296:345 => 0.051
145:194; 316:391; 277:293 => 0.221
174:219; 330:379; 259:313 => 0.024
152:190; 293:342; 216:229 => 0.177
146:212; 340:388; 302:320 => 0.024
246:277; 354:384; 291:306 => 0.413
